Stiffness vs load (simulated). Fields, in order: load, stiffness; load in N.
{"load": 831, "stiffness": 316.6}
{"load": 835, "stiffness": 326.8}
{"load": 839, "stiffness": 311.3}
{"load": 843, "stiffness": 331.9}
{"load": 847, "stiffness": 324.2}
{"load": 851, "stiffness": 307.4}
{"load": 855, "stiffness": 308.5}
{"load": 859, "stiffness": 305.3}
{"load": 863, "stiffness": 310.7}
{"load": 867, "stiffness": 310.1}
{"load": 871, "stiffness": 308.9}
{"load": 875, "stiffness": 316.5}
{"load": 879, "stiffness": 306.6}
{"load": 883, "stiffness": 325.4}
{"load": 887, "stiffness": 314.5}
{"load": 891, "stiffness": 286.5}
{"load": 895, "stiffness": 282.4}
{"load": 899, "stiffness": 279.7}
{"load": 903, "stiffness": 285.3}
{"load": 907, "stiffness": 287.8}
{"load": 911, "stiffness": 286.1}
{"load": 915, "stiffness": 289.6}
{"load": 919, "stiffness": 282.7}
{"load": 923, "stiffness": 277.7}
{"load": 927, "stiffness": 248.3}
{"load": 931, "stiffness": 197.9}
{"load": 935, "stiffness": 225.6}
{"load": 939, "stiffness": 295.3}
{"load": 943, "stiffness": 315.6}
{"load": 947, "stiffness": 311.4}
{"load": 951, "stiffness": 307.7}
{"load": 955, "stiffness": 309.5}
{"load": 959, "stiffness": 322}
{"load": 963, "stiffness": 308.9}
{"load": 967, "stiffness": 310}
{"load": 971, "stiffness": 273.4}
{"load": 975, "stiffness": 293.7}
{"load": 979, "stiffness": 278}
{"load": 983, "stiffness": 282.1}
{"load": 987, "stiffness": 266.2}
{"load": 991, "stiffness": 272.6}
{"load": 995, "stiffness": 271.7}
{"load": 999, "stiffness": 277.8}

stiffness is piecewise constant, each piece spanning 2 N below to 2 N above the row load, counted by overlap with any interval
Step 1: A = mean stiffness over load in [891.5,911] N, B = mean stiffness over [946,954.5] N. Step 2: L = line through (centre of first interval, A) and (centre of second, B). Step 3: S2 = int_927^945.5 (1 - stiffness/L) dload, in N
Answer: 2.7 N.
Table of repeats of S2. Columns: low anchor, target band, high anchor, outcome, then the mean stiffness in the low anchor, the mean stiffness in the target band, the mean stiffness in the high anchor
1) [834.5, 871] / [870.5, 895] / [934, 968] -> 0.3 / 314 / 308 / 303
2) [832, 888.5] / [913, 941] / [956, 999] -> 3.7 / 315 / 260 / 288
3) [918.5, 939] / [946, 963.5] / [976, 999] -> -3.5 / 249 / 312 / 275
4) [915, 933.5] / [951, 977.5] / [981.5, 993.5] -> -3.6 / 255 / 303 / 273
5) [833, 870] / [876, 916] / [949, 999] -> 1.5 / 315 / 295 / 291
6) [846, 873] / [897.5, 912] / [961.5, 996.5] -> 0.7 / 310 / 285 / 284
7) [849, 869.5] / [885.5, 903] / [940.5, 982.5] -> 1.0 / 308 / 289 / 302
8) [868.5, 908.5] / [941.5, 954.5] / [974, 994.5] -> -1.2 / 300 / 311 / 277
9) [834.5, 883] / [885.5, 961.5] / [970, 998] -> 2.6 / 314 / 284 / 277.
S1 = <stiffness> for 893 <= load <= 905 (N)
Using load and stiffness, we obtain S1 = 282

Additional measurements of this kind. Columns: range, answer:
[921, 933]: 241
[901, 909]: 287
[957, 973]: 304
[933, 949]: 287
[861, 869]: 310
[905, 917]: 288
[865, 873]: 310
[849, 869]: 308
